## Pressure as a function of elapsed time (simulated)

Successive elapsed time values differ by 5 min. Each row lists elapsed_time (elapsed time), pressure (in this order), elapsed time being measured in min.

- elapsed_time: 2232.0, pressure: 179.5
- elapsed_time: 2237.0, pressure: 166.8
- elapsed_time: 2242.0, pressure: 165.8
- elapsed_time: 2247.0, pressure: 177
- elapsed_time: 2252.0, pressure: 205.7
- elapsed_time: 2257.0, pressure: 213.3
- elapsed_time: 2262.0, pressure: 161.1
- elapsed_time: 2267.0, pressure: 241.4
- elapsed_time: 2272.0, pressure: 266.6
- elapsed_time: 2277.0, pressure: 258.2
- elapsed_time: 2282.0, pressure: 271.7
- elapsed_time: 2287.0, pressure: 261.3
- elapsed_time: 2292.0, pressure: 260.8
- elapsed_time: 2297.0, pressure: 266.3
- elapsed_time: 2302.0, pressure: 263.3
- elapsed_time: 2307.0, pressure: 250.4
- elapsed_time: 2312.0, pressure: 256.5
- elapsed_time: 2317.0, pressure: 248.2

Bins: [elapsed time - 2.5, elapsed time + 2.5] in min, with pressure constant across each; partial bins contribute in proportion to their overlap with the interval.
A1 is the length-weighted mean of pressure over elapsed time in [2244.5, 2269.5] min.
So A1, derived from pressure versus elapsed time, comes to 200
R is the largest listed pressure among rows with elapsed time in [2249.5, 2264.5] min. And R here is 213.3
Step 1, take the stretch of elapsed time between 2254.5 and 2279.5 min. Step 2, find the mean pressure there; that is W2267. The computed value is 228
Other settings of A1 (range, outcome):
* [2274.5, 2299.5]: 264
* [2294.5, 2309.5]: 260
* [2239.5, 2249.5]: 171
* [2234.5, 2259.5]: 186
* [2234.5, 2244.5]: 166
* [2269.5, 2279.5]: 262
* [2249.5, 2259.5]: 210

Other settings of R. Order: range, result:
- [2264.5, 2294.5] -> 271.7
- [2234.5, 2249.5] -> 177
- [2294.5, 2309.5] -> 266.3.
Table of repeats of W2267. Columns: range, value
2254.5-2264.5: 187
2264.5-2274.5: 254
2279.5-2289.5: 266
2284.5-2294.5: 261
